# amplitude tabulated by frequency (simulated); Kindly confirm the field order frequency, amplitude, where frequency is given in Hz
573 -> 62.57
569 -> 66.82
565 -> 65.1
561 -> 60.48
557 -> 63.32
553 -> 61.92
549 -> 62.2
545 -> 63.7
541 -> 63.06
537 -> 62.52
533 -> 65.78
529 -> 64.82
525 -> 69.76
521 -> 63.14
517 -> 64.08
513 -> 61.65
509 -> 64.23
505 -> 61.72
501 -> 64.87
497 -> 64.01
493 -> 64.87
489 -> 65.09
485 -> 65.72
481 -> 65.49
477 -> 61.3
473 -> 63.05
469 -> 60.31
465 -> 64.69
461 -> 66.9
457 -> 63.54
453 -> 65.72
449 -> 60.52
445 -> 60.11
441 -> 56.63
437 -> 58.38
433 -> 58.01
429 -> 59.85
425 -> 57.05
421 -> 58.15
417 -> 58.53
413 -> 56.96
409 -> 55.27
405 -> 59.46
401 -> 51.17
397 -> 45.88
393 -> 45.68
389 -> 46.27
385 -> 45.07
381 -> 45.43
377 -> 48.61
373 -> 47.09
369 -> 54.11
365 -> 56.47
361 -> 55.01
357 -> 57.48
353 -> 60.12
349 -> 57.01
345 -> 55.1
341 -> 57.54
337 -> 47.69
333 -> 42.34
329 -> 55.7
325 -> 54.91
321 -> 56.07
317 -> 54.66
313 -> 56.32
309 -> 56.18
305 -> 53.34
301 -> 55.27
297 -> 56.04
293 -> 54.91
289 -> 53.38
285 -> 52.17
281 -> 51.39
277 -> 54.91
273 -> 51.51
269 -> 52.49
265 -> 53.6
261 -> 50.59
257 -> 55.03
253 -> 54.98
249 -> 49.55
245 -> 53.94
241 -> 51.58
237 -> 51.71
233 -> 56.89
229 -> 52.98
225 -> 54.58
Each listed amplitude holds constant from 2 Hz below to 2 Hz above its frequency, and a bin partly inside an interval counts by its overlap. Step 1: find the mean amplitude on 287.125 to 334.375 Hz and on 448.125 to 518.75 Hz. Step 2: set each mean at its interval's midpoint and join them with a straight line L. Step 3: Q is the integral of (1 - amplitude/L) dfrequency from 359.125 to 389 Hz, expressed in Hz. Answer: 4.0 Hz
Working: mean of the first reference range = 54.3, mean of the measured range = 50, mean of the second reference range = 63.8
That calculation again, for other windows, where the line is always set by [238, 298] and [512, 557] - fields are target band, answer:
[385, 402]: 3.33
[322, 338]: 1.39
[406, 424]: 0.51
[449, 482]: -1.38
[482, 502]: -0.90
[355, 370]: 0.26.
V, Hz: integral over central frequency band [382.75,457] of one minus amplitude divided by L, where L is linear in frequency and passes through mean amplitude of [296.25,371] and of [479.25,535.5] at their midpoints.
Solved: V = 5.1 Hz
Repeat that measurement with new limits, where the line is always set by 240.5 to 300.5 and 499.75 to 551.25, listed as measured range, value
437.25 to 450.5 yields 0.3 Hz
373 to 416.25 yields 6.2 Hz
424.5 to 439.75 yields 0.4 Hz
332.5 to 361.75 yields 0.9 Hz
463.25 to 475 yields -0.2 Hz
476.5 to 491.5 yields -0.6 Hz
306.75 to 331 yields -0.2 Hz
